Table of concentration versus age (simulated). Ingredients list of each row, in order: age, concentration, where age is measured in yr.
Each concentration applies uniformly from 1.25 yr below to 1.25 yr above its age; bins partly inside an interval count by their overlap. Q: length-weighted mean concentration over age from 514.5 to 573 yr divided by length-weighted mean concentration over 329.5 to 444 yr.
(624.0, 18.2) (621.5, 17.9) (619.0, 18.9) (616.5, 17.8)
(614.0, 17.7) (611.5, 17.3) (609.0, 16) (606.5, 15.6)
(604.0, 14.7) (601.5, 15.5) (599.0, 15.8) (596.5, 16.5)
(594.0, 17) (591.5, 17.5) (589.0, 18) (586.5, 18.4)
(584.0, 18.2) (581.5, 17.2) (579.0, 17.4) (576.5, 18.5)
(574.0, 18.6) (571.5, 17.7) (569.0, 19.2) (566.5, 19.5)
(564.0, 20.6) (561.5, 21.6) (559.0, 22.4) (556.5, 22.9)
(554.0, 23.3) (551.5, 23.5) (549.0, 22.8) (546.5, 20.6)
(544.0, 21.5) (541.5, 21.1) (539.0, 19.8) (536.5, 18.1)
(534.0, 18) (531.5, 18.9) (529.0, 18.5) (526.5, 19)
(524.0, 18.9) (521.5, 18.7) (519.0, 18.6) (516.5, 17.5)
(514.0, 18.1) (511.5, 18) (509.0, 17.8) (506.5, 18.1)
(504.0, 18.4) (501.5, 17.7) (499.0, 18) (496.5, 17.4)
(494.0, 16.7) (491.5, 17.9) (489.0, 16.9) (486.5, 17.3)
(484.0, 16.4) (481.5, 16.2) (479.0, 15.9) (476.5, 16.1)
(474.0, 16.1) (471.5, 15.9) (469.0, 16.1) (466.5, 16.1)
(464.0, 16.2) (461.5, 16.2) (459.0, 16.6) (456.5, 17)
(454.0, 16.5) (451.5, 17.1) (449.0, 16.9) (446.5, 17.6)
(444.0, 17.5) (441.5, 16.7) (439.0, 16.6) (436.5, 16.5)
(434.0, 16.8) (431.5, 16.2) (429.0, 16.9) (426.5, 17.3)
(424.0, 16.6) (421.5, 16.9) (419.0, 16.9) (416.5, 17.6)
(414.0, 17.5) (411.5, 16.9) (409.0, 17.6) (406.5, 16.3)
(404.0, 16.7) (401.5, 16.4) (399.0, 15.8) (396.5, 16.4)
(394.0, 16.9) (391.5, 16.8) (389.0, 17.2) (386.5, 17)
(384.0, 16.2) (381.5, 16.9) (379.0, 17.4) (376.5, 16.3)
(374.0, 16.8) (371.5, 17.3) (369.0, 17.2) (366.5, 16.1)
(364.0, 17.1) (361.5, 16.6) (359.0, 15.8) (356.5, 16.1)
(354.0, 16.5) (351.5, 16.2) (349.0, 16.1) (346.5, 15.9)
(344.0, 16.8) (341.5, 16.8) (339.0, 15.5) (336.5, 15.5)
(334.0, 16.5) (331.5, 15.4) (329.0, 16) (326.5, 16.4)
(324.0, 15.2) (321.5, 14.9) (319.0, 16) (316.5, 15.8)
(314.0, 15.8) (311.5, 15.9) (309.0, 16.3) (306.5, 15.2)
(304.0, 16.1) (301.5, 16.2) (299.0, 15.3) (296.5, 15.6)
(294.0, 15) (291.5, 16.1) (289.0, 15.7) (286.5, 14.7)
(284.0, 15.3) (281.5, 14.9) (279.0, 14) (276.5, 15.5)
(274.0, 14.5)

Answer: 1.2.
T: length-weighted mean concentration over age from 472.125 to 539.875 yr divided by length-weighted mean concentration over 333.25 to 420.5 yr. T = 1.07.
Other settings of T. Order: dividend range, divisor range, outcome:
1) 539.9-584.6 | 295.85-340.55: 1.29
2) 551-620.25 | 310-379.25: 1.14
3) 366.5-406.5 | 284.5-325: 1.07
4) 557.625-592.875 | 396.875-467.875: 1.13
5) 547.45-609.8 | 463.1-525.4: 1.09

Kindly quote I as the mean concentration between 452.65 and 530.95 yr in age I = 17.3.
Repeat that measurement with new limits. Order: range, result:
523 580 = 20.1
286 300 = 15.4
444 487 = 16.5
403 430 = 17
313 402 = 16.3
